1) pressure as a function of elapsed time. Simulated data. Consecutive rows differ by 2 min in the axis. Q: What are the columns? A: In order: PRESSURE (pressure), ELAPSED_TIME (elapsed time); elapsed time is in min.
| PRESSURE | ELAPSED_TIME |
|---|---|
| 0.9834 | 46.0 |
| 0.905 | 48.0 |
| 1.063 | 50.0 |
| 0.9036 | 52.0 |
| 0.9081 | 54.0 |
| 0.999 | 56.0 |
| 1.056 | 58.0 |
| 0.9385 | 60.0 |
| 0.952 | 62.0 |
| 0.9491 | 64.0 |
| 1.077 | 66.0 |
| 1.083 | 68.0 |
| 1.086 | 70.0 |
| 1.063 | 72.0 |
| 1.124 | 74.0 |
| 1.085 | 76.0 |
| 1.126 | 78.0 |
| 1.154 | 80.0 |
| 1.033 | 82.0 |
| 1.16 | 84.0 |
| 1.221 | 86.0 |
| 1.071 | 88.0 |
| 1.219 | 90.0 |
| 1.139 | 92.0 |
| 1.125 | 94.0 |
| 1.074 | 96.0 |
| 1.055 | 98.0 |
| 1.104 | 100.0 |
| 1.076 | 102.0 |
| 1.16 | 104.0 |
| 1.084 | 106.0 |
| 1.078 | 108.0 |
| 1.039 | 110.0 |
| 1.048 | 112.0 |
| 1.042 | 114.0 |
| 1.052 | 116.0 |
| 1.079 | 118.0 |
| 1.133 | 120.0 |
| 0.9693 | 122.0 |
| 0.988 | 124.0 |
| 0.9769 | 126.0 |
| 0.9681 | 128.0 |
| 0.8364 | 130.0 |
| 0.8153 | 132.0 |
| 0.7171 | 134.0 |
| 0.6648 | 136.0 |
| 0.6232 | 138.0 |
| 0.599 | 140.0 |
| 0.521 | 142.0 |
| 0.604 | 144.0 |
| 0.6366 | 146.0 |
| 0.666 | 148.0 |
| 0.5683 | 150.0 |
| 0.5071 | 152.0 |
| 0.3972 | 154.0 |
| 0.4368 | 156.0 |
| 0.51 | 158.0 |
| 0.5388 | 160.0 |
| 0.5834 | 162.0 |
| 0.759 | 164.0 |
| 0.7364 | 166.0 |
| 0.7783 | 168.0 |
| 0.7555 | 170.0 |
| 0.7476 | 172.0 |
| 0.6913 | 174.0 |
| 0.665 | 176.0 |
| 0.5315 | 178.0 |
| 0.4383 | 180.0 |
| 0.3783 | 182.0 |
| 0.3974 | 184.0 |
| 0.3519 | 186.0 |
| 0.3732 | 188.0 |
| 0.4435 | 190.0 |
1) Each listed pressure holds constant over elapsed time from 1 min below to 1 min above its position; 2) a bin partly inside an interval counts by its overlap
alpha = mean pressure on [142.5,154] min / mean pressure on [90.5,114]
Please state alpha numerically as 0.5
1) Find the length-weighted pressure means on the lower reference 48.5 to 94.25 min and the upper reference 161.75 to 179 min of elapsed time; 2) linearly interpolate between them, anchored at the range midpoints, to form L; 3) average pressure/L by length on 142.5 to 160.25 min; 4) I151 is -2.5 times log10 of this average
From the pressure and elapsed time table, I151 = 0.386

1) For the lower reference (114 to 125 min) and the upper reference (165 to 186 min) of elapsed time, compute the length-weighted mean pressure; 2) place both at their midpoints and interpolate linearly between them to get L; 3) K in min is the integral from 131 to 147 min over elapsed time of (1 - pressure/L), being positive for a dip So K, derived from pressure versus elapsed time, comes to 4.4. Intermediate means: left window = 1.04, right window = 0.6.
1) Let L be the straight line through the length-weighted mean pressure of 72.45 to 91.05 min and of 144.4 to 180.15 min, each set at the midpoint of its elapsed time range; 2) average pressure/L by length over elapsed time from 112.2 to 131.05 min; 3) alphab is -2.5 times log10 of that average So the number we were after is -0.15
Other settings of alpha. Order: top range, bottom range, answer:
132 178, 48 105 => 0.59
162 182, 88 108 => 0.59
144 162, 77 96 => 0.48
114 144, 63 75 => 0.80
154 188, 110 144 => 0.65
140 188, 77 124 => 0.52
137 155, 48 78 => 0.56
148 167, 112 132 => 0.57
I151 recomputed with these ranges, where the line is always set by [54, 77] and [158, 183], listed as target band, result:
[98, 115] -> -0.23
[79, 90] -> -0.18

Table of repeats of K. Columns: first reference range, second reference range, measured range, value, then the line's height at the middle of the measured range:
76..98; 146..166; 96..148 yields -3.9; 0.842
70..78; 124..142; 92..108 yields -2.5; 0.953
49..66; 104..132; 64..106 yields -4.7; 0.997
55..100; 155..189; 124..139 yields -0.4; 0.789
